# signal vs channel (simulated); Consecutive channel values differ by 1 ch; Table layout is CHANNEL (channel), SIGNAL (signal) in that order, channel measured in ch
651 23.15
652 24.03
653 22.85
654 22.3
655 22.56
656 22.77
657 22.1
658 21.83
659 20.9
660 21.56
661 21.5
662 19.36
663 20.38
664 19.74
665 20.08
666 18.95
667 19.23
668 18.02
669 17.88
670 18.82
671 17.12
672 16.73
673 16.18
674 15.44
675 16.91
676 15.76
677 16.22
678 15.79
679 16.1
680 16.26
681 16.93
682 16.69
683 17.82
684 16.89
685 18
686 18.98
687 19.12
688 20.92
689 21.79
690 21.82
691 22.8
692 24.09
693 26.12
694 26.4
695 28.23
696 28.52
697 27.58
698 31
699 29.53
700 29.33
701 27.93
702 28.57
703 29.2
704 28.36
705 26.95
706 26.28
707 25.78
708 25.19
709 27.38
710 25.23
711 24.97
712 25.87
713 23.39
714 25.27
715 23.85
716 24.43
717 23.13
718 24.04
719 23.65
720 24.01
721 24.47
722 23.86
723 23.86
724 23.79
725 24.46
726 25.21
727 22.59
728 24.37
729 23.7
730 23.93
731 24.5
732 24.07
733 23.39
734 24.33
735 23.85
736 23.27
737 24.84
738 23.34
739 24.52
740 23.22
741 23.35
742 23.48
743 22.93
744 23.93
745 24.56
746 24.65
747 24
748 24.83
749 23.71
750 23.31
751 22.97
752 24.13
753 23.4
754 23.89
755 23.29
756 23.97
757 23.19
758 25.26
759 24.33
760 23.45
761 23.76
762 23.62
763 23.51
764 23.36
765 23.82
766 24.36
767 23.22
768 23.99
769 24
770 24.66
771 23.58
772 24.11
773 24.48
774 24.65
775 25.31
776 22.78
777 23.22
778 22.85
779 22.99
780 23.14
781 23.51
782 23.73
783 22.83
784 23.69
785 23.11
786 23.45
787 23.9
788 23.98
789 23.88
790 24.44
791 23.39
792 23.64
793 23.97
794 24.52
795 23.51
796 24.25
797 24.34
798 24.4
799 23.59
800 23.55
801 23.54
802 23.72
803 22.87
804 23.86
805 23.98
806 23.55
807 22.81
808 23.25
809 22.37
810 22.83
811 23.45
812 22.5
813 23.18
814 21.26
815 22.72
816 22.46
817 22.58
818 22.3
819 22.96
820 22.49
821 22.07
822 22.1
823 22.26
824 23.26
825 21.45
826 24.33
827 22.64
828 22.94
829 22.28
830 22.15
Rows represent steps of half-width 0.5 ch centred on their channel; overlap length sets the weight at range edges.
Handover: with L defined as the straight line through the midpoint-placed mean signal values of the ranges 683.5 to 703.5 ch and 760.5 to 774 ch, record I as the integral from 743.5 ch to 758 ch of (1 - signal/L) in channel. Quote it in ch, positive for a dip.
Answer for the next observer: 0.1 ch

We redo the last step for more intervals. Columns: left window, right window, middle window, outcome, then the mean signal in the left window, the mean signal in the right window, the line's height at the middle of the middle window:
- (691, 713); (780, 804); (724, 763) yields 2.5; 27.1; 23.7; 25.5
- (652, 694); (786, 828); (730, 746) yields -1.9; 19.5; 23.2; 21.3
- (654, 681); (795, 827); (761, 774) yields -1.3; 18.8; 23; 21.8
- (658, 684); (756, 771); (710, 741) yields -3.8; 18.1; 23.9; 21.5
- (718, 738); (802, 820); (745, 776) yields -0.5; 24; 22.9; 23.6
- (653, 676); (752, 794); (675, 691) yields 1.8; 19.6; 23.8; 20.3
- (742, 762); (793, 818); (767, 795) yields -0.2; 23.9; 23.3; 23.5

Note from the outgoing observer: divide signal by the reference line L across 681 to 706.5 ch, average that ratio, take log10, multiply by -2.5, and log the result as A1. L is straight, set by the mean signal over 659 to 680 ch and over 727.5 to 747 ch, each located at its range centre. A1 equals -0.20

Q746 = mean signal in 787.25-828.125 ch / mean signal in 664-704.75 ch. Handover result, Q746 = 1.09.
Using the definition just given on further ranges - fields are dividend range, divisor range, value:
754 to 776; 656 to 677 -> 1.26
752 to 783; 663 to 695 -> 1.25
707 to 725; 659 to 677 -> 1.33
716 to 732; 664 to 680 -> 1.38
